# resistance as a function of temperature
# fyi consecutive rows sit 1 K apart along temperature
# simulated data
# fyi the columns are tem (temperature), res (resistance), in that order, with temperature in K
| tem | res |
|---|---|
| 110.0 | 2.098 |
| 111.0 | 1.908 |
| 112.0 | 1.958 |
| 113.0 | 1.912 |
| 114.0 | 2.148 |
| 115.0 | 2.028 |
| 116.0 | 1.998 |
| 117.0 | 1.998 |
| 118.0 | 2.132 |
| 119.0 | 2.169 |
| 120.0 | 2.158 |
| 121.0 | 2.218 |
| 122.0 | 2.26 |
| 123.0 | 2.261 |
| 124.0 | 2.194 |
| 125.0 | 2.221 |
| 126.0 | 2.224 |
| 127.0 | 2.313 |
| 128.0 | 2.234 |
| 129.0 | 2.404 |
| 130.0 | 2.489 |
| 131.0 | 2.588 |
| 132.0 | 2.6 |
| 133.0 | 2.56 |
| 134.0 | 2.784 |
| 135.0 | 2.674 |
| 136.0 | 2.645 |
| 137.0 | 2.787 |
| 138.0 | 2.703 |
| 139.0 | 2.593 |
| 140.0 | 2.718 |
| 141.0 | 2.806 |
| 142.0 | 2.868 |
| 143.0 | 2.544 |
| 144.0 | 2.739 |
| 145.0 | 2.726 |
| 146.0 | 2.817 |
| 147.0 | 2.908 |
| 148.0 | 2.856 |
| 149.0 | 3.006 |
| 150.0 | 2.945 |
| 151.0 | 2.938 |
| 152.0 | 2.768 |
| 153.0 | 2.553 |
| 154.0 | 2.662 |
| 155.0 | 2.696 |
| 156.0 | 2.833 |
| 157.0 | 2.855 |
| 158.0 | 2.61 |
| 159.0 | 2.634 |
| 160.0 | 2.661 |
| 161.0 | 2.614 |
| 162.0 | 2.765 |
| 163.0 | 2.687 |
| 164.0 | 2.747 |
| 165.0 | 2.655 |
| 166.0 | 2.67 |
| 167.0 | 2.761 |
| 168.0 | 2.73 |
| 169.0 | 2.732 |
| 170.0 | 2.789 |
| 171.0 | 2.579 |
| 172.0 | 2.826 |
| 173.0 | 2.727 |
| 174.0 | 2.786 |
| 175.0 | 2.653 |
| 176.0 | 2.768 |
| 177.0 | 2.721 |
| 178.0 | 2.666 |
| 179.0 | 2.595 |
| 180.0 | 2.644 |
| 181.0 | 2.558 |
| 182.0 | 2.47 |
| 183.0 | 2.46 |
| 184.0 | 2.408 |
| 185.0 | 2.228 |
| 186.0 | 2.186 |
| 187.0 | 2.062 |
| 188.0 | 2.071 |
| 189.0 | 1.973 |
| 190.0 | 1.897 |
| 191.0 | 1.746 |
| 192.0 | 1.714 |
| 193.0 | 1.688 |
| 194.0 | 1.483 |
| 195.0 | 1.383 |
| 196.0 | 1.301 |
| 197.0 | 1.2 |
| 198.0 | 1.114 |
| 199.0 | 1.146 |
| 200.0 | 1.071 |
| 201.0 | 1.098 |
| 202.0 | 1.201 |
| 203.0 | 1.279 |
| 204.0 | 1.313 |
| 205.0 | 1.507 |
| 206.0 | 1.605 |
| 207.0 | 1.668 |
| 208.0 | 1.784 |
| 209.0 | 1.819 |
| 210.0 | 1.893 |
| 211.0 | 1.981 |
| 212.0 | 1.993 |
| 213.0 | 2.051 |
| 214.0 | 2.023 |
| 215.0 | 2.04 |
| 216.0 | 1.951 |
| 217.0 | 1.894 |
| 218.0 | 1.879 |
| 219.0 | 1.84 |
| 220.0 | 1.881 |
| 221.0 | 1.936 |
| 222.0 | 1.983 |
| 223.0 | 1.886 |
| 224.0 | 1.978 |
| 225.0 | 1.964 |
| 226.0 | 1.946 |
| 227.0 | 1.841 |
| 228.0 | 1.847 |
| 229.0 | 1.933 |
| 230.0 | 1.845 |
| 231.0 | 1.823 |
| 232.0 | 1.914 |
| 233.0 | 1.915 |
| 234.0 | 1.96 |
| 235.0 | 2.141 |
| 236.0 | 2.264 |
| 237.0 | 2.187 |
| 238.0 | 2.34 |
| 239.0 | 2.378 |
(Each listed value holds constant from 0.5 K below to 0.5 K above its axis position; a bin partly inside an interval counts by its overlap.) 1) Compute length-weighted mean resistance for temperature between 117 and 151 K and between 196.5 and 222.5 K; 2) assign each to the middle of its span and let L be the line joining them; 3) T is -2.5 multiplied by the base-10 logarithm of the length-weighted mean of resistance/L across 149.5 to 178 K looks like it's -0.24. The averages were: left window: 2.55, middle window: 2.73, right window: 1.66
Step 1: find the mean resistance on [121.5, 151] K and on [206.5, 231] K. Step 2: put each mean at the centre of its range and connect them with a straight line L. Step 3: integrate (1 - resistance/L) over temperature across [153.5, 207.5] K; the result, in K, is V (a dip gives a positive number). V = 1.4 K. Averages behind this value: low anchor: 2.61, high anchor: 1.91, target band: 2.2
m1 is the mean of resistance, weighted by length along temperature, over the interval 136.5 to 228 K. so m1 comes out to 2.25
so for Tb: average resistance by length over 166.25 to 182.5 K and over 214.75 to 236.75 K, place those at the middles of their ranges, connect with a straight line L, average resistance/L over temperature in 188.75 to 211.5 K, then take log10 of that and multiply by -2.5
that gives 0.46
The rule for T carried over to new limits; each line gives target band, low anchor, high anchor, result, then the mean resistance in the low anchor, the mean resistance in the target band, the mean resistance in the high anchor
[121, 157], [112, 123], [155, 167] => -0.10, 2.1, 2.62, 2.7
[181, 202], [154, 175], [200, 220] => 0.23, 2.71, 1.74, 1.71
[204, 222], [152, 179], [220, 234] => 0.13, 2.71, 1.86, 1.91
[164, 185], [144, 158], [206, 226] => -0.07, 2.8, 2.65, 1.91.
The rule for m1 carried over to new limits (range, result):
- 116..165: 2.58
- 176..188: 2.45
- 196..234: 1.73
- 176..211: 1.84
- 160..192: 2.51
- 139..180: 2.74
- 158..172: 2.7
